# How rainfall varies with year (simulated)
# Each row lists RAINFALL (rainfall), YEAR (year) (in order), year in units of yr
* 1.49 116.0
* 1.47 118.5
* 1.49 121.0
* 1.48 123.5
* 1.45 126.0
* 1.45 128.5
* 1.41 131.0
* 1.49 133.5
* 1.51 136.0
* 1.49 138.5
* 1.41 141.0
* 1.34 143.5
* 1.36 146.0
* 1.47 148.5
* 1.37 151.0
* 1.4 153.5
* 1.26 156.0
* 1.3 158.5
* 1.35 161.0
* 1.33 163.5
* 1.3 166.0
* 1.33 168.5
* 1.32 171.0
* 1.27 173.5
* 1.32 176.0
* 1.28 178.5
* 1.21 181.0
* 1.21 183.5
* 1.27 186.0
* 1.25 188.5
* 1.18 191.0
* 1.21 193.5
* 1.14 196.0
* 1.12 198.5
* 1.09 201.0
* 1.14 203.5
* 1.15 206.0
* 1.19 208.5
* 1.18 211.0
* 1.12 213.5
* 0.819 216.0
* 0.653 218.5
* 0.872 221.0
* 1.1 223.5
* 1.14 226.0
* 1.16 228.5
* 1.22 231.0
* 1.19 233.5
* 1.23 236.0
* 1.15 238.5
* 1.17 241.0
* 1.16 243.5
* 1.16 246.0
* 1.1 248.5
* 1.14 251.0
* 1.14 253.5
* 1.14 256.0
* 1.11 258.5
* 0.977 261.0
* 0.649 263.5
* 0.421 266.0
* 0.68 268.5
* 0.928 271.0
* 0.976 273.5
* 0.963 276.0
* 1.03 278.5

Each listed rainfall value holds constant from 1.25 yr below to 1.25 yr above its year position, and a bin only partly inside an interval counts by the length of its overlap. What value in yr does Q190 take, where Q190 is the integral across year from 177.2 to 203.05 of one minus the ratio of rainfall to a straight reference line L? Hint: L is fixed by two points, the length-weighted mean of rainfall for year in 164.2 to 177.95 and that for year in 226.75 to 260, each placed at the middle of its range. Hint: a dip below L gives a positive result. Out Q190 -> 1.5 yr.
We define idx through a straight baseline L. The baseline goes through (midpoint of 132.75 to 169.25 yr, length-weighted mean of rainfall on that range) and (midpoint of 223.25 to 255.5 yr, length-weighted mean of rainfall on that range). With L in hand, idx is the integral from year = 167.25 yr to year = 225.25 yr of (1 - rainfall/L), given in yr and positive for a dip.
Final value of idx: 5.5 yr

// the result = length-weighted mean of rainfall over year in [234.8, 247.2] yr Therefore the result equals 1.17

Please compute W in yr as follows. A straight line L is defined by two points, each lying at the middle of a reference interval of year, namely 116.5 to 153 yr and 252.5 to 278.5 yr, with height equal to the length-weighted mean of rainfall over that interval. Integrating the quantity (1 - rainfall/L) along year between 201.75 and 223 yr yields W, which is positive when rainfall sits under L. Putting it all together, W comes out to 2.0 yr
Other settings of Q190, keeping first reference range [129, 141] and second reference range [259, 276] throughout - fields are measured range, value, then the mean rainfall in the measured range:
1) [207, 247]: -3.9 yr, 1.09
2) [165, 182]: -0.2 yr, 1.29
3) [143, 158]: 0.3 yr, 1.36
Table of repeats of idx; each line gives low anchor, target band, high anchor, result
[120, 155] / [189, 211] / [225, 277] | 1.1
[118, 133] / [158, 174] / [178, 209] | -0.3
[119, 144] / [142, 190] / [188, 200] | -0.5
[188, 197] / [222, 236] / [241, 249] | 0.0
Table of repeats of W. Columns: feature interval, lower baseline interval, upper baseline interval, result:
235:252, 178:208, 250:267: -2.7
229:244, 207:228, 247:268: -3.1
